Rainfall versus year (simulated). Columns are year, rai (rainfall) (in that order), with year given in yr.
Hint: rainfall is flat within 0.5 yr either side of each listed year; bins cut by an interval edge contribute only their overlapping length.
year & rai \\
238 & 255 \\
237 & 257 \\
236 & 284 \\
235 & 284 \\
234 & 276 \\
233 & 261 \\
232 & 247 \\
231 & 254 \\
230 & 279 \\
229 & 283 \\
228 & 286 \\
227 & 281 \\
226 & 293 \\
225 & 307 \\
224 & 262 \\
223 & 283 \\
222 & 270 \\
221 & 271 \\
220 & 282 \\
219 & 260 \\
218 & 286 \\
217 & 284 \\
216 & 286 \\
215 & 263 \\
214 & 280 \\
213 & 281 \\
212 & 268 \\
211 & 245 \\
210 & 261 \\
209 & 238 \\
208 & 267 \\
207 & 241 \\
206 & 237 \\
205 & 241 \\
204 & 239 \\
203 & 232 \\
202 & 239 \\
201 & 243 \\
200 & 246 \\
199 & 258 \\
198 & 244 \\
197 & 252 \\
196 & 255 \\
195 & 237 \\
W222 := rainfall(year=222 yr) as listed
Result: 270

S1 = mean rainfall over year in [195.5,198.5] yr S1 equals 250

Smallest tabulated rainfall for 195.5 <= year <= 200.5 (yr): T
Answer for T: 244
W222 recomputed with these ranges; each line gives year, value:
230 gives 279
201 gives 243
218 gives 286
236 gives 284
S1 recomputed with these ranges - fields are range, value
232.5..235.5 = 274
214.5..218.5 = 280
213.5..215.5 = 272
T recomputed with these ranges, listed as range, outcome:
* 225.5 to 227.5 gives 281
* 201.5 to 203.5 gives 232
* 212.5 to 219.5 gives 260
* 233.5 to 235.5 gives 276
